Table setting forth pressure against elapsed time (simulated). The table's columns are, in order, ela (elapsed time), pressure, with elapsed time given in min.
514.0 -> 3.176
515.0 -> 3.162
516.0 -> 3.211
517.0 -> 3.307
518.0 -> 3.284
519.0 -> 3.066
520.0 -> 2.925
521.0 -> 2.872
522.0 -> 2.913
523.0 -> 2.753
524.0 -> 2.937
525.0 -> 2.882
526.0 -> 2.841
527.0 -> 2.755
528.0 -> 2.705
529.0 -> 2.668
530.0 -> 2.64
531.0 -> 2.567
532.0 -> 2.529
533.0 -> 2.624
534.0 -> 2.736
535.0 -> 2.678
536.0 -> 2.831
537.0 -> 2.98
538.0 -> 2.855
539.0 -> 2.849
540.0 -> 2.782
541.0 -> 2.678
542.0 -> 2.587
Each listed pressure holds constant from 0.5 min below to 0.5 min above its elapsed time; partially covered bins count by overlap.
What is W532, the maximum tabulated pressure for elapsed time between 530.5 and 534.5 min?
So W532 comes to 2.736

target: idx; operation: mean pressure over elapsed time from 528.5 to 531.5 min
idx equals 2.63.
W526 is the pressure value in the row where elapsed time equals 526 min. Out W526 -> 2.841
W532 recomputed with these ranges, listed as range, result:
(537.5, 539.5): 2.855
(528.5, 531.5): 2.668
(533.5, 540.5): 2.98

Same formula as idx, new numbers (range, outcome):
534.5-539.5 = 2.84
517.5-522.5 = 3.01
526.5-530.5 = 2.69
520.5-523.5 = 2.85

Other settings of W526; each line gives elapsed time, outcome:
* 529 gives 2.668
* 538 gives 2.855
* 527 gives 2.755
